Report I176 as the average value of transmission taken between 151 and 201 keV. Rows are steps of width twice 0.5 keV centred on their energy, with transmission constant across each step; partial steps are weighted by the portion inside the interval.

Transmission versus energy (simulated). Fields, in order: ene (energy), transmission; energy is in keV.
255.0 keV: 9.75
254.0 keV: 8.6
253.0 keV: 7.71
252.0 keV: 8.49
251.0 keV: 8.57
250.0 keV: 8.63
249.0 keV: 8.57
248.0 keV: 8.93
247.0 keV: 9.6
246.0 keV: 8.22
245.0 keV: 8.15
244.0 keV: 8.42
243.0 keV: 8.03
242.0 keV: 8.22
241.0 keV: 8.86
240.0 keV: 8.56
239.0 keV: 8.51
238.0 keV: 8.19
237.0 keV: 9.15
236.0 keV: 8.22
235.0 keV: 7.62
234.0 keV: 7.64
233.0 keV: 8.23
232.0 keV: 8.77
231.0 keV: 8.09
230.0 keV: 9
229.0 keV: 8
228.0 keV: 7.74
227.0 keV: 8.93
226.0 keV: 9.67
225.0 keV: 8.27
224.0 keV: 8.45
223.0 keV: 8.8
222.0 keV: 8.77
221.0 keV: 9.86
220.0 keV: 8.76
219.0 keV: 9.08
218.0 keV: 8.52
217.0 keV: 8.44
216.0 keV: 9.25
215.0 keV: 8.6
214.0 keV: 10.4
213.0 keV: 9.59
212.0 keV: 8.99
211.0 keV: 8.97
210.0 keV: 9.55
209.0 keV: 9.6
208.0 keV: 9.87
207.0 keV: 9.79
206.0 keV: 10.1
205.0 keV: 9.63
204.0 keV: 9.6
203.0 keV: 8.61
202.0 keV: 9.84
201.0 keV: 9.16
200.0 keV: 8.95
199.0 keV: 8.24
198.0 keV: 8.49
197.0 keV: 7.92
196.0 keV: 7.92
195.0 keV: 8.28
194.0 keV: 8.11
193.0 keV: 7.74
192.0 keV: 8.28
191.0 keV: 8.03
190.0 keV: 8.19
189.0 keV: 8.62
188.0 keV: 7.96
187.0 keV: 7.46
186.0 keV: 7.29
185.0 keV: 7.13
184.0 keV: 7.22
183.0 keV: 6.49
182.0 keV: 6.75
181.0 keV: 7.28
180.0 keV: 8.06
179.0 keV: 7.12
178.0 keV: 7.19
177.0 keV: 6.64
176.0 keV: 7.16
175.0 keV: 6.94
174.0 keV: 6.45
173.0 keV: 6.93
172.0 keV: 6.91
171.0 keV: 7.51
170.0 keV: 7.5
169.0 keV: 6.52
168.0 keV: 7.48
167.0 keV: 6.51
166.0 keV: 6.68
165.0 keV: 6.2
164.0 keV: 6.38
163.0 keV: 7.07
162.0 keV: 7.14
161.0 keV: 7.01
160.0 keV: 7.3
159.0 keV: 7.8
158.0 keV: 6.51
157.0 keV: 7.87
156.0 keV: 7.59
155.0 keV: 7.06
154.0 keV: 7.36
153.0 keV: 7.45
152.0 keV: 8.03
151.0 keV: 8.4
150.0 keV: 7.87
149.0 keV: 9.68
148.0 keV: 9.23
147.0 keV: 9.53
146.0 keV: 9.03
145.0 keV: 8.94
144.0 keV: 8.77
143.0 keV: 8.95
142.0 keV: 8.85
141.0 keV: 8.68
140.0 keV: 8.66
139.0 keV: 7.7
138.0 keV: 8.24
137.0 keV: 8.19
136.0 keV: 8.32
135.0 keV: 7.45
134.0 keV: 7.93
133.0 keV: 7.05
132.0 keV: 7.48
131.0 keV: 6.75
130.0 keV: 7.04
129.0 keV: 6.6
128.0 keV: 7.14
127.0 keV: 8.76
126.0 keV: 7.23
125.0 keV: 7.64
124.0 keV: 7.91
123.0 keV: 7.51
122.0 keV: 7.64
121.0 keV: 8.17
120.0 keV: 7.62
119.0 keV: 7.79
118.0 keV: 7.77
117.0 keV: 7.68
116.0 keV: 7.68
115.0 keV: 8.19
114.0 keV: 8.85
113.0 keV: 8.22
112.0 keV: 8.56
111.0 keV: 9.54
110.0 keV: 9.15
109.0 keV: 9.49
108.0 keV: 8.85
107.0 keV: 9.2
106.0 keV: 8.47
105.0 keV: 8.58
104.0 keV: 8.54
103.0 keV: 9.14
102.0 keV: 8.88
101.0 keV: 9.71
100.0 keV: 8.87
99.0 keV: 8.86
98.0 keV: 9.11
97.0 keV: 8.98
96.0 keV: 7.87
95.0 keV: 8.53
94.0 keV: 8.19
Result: 7.43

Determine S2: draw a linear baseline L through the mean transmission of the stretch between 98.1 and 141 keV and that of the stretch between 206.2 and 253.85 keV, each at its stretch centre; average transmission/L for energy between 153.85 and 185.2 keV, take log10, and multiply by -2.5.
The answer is 0.19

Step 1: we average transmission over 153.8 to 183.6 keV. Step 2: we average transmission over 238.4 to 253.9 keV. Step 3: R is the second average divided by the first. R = 1.2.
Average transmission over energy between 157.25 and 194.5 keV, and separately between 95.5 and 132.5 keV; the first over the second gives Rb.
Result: 0.9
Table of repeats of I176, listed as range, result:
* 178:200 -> 7.76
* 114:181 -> 7.65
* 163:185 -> 6.96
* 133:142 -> 8.12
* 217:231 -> 8.72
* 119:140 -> 7.65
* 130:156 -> 8.19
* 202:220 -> 9.33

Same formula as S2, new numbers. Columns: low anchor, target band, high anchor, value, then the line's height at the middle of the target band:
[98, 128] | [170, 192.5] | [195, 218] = 0.212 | 8.94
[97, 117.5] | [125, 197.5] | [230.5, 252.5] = 0.135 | 8.65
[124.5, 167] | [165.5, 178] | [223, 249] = 0.151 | 7.98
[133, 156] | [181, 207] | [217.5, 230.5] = 0.045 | 8.6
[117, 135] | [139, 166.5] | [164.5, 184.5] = -0.099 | 7.23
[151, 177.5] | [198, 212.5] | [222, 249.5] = -0.180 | 7.89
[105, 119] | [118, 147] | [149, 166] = 0.007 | 8.02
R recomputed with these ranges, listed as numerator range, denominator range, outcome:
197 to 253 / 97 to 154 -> 1.06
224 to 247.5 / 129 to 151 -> 1.02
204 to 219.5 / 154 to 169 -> 1.33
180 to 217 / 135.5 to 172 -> 1.09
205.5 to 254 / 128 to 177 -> 1.15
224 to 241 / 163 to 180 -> 1.22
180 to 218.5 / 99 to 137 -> 1.05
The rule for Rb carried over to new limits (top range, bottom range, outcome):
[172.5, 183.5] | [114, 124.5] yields 0.89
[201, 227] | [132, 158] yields 1.12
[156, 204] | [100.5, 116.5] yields 0.85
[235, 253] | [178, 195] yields 1.12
